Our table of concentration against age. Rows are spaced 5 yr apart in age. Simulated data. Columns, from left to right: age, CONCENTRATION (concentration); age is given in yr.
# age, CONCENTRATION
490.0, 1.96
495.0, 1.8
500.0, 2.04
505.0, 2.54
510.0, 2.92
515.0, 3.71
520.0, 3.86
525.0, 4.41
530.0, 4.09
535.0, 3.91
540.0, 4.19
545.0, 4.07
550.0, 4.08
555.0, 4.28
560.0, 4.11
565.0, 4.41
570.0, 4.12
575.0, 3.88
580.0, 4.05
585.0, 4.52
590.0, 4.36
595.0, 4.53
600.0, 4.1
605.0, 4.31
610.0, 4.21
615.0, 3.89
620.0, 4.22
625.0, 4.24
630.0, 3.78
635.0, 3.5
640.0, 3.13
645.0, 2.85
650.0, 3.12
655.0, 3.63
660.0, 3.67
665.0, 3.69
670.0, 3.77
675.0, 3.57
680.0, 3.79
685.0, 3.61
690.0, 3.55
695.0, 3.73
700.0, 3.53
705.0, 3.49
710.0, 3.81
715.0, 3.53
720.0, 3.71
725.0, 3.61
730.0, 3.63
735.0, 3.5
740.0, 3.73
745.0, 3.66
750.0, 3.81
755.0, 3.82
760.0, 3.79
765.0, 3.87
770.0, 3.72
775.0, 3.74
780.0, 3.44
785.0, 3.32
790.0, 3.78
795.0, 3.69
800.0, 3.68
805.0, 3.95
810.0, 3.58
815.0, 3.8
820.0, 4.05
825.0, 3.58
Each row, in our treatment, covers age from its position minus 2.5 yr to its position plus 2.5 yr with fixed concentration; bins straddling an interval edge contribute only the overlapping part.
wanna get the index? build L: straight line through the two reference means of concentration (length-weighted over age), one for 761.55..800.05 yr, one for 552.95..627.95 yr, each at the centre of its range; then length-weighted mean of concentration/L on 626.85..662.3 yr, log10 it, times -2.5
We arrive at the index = 0.19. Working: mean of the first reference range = 4.21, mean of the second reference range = 3.66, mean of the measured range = 3.4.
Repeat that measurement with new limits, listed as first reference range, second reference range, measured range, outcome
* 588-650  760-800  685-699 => 0.048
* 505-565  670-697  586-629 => -0.117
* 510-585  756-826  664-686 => 0.055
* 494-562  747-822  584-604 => -0.197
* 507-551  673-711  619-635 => -0.068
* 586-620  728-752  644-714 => 0.100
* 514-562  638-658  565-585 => -0.095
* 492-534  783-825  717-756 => -0.022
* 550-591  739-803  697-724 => 0.068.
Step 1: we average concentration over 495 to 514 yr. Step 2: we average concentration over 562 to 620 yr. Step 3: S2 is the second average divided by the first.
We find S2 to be 1.68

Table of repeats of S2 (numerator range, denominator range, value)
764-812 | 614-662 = 1.02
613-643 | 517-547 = 0.92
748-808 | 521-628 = 0.89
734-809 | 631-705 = 1.05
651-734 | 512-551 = 0.90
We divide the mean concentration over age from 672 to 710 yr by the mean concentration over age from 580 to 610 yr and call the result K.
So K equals 0.84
